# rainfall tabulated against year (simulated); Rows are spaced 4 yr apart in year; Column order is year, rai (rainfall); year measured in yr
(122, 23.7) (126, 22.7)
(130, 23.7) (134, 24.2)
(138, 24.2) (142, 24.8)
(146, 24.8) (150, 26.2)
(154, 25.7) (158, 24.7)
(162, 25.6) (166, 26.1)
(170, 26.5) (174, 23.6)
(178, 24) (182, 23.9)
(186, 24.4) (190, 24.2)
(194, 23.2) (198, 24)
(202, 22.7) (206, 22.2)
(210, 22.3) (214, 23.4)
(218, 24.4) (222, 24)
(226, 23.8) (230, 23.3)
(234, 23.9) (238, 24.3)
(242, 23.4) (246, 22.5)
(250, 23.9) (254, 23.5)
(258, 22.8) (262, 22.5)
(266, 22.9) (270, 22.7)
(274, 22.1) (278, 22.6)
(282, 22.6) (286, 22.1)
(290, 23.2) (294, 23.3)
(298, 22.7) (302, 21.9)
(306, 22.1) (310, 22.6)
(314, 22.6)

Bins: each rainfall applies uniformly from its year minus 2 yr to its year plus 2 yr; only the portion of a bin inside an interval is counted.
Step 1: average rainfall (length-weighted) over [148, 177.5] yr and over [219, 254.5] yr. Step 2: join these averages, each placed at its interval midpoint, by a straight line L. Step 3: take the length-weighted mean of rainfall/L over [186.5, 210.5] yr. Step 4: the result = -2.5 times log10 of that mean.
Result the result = 0.06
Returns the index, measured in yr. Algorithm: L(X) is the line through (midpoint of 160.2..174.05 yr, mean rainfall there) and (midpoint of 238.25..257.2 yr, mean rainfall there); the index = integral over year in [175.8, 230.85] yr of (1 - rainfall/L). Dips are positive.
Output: 2.44 yr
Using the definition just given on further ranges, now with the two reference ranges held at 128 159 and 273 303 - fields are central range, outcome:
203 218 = 0.6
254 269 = 0.1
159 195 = -0.5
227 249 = -0.1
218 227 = -0.2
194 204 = 0.3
